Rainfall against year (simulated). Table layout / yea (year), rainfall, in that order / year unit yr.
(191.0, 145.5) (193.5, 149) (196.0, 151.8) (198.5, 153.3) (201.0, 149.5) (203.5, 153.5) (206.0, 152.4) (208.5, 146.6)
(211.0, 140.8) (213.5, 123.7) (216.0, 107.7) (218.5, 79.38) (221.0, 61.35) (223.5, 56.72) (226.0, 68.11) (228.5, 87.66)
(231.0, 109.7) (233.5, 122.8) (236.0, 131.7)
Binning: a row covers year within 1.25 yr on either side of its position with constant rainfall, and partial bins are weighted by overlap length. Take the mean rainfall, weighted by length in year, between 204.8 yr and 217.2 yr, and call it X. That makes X 134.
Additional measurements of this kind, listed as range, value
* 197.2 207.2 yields 152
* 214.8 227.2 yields 74.5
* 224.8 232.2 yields 88.5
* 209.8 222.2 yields 103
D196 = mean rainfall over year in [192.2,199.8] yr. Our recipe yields 151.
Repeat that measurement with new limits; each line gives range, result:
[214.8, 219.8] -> 93.1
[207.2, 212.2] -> 144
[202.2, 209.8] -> 151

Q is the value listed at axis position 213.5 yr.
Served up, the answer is 123.7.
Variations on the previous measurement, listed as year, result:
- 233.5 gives 122.8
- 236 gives 131.7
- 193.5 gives 149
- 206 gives 152.4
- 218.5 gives 79.38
